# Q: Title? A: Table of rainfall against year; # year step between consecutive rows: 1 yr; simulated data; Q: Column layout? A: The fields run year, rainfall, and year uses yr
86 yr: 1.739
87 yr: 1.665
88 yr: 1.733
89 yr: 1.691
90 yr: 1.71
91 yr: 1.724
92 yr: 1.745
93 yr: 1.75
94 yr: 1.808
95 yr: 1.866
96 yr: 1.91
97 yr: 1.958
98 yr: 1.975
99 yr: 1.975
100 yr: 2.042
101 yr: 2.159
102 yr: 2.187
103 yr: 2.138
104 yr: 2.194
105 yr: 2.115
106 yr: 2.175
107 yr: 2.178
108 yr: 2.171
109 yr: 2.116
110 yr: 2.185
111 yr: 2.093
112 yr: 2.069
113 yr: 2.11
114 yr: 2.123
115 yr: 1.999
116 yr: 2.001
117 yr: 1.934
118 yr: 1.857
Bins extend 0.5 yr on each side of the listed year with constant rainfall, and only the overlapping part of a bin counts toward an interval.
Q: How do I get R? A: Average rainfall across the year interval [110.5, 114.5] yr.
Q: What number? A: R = 2.1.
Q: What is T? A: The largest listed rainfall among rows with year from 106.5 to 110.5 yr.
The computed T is 2.185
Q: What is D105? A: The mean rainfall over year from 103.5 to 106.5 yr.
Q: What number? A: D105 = 2.16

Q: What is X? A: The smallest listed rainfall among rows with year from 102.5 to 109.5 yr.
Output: 2.115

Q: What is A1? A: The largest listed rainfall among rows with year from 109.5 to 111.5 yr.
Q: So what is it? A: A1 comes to 2.185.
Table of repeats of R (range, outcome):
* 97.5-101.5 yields 2.04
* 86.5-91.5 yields 1.7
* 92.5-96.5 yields 1.83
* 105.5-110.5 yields 2.17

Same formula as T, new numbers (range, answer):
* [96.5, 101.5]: 2.159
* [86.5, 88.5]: 1.733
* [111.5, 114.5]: 2.123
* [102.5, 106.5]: 2.194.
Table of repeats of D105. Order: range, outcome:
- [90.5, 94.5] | 1.76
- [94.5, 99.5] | 1.94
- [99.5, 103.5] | 2.13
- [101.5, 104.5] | 2.17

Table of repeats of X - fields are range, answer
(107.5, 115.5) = 1.999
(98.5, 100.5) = 1.975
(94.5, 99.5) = 1.866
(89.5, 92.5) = 1.71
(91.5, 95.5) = 1.745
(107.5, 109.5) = 2.116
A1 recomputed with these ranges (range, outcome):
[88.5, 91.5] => 1.724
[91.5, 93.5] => 1.75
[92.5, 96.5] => 1.91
